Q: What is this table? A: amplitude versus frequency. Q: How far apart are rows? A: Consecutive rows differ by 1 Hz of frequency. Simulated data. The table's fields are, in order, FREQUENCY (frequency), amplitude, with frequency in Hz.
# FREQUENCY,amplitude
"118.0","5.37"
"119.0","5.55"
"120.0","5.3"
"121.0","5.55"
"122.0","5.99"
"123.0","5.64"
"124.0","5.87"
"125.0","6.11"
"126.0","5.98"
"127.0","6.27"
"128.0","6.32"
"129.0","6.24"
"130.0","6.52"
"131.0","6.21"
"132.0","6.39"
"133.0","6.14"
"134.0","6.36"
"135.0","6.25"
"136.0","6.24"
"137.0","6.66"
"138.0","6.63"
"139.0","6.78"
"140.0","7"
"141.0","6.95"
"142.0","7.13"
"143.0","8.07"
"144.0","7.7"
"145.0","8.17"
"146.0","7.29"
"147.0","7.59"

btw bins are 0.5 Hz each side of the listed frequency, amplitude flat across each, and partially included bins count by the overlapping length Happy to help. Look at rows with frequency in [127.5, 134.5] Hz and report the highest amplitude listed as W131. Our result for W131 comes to 6.52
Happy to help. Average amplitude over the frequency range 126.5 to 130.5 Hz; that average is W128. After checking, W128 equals 6.34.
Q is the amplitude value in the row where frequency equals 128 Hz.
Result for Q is 6.32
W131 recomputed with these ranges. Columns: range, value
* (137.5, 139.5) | 6.78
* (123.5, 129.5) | 6.32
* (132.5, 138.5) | 6.66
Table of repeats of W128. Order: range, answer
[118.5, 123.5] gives 5.61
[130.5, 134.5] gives 6.27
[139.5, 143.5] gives 7.29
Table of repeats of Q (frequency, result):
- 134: 6.36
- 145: 8.17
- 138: 6.63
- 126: 5.98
